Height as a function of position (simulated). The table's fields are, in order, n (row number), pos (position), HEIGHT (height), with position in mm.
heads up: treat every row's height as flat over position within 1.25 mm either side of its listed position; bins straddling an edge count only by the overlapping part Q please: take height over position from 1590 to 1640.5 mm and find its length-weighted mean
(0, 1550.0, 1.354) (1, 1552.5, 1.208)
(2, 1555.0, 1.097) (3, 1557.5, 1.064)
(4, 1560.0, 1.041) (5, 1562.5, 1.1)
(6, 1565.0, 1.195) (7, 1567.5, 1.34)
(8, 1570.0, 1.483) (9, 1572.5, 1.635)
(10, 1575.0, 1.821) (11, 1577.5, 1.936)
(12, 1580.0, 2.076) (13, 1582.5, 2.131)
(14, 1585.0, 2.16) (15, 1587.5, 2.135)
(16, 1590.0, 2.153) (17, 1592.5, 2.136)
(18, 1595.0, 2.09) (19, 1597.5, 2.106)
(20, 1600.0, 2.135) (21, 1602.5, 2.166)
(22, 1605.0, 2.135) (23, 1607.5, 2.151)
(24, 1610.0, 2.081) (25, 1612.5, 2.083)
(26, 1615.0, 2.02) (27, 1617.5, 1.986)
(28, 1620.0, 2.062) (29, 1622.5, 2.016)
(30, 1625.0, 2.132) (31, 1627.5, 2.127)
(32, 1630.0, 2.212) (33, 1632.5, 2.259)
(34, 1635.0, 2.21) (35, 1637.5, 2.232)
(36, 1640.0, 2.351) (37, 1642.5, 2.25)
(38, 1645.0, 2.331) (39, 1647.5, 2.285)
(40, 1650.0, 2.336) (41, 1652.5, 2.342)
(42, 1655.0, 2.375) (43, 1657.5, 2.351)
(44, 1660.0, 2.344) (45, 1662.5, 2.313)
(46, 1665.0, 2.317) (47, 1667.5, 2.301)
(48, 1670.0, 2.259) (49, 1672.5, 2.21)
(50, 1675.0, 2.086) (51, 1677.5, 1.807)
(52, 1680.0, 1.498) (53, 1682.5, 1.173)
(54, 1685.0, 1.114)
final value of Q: 2.13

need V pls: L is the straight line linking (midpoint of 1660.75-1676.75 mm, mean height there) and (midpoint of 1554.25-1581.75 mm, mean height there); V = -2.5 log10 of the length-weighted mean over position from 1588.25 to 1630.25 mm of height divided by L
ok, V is -0.19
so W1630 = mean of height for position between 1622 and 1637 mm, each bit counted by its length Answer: 2.17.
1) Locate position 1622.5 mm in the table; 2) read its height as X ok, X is 2.016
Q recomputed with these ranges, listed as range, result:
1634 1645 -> 2.27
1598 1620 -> 2.09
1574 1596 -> 2.07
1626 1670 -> 2.29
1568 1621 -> 2.02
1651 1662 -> 2.35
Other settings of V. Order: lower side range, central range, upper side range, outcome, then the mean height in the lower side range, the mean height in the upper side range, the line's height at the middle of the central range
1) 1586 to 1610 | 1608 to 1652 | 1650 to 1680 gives 0.00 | 2.13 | 2.22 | 2.17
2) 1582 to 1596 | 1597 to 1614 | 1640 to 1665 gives 0.03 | 2.14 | 2.33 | 2.18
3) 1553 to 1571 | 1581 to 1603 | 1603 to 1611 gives -0.18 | 1.19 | 2.13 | 1.81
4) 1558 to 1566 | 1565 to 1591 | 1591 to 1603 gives -0.17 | 1.1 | 2.12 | 1.57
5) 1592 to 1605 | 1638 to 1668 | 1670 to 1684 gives -0.22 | 2.13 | 1.79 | 1.89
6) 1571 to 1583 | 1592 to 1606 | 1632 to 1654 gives -0.05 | 1.9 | 2.29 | 2.03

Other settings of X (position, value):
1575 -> 1.821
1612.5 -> 2.083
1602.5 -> 2.166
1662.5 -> 2.313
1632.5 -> 2.259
